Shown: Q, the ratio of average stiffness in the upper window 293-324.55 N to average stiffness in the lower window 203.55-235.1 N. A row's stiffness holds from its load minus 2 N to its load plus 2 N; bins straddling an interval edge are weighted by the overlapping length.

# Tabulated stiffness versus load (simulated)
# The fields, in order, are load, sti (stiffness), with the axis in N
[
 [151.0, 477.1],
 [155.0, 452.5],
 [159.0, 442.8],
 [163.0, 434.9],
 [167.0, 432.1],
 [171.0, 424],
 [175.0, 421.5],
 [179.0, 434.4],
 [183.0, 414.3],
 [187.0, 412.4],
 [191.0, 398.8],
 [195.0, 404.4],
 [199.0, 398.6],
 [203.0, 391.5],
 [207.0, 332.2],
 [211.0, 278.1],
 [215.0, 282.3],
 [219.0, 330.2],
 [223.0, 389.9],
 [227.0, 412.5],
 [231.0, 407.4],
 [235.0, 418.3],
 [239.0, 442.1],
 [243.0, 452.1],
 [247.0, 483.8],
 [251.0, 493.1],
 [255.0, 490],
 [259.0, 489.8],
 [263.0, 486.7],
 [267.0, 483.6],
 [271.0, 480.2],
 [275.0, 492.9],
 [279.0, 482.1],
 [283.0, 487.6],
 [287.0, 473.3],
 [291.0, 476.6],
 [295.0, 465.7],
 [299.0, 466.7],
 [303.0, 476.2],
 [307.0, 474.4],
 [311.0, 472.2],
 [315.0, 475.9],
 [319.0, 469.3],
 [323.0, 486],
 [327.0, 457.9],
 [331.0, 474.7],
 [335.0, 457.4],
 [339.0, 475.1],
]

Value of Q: 1.34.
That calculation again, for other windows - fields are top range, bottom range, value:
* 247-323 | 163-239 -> 1.23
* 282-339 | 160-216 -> 1.20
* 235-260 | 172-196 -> 1.13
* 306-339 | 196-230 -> 1.33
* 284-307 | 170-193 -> 1.13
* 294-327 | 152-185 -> 1.09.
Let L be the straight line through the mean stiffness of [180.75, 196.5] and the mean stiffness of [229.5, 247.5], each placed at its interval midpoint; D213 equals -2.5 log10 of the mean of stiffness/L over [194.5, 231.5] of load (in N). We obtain 0.177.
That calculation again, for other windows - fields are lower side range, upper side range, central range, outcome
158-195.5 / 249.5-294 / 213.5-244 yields 0.167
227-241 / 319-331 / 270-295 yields -0.076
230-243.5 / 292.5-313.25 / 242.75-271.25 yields -0.099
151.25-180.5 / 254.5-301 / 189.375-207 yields 0.153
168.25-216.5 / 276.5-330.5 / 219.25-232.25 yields 0.050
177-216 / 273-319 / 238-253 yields -0.105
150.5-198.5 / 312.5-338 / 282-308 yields -0.028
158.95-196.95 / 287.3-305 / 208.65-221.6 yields 0.401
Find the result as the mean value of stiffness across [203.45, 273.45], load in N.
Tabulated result 421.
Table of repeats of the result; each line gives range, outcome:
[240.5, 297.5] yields 481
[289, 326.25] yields 473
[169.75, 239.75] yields 387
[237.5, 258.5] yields 474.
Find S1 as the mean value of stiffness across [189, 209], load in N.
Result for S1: 385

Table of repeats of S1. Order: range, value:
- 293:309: 471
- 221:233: 403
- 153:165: 443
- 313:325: 477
